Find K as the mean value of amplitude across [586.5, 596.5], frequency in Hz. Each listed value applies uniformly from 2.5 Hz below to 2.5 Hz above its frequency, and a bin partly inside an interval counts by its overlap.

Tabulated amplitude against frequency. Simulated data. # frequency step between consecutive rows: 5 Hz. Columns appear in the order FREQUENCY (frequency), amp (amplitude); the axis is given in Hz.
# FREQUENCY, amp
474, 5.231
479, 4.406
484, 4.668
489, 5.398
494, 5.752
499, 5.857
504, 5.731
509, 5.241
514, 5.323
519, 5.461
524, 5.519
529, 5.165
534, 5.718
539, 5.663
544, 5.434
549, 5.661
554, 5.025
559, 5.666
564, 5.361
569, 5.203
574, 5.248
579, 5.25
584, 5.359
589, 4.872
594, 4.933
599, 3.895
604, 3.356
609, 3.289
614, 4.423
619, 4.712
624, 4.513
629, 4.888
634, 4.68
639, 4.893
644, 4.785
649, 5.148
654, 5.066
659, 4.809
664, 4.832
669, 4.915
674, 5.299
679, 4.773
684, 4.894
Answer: 4.9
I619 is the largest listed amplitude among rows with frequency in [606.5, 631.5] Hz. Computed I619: 4.888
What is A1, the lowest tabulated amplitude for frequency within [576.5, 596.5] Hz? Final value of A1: 4.872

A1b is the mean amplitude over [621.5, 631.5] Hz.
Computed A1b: 4.7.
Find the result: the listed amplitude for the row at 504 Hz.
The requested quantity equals 5.731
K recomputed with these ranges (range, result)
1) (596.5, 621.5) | 3.94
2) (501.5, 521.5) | 5.44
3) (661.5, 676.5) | 5.02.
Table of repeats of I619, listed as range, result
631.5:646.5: 4.893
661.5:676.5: 5.299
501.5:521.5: 5.731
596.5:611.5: 3.895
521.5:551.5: 5.718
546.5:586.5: 5.666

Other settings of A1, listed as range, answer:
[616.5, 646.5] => 4.513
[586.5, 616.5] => 3.289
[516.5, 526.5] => 5.461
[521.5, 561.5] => 5.025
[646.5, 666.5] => 4.809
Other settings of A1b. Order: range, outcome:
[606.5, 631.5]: 4.37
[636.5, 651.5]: 4.94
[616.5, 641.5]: 4.74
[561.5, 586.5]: 5.28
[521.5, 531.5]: 5.34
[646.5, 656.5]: 5.11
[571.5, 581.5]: 5.25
